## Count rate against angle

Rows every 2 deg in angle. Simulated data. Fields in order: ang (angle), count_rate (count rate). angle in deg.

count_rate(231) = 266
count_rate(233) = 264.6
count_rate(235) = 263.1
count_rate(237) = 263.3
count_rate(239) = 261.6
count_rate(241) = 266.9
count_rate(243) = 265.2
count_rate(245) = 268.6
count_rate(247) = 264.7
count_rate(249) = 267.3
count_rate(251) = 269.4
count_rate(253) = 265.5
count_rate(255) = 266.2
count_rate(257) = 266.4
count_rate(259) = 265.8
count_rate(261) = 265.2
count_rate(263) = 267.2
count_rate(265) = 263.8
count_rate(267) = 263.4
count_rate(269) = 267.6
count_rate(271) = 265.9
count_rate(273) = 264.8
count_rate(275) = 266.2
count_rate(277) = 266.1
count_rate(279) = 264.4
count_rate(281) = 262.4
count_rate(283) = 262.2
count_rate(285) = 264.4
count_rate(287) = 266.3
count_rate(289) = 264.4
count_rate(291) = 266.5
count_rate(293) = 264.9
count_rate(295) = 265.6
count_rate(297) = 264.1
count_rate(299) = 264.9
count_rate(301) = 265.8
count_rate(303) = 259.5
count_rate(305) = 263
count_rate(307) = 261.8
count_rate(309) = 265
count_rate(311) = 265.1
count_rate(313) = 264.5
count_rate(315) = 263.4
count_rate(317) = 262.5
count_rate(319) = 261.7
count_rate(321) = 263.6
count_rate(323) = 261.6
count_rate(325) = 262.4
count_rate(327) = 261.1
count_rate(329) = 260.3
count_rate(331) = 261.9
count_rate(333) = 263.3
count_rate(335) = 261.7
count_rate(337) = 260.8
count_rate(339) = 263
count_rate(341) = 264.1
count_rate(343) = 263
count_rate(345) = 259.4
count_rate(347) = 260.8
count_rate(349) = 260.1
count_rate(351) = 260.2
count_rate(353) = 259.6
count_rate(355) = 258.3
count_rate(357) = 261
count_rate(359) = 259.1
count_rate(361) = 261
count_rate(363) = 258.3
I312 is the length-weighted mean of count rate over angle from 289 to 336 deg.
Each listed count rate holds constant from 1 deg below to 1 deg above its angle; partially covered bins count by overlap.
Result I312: 263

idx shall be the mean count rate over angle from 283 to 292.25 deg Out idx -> 265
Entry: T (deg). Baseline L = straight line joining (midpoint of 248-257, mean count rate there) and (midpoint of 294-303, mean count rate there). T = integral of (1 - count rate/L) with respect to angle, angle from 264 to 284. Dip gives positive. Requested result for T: 0.1 deg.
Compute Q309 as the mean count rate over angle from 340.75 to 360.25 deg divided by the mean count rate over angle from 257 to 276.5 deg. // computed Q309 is 1.0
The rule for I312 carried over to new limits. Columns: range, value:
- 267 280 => 266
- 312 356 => 262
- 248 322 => 265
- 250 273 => 266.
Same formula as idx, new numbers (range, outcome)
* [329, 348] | 262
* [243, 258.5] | 267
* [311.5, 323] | 263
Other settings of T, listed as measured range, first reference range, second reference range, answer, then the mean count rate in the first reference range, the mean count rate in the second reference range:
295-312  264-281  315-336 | 0.0 deg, 265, 262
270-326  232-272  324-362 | -0.2 deg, 266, 261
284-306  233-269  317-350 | -0.1 deg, 266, 262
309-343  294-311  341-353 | -0.1 deg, 264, 261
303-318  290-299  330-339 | 0.0 deg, 265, 262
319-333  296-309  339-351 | 0.0 deg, 263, 262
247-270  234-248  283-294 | -0.1 deg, 265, 265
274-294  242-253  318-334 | 0.0 deg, 267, 262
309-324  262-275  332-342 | 0.0 deg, 266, 263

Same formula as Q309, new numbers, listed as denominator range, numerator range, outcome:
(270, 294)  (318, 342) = 0.99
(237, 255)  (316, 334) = 0.99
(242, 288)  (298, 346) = 0.99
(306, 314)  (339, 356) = 0.99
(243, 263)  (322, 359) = 0.98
